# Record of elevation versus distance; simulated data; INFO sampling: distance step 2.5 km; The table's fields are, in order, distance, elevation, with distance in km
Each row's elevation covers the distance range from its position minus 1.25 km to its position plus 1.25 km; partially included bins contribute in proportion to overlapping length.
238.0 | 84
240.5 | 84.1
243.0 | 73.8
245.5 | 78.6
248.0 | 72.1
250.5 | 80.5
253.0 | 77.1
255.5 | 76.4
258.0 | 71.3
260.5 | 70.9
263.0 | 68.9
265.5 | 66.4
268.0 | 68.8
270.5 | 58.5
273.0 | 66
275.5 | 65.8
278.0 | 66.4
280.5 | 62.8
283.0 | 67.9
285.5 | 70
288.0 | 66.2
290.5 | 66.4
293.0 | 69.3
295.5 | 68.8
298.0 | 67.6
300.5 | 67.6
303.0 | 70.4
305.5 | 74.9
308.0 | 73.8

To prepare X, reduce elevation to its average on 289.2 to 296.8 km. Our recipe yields 68.1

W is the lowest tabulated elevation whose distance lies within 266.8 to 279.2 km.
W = 58.5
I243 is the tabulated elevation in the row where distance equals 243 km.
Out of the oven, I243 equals 73.8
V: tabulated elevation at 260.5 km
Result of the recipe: 70.9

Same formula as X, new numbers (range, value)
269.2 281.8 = 63.9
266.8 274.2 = 64.4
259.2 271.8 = 66.7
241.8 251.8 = 76.3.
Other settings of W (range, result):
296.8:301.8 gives 67.6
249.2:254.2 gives 77.1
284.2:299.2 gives 66.2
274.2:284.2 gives 62.8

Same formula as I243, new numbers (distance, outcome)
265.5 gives 66.4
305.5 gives 74.9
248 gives 72.1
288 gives 66.2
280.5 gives 62.8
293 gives 69.3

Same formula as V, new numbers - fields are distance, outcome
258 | 71.3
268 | 68.8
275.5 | 65.8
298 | 67.6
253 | 77.1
